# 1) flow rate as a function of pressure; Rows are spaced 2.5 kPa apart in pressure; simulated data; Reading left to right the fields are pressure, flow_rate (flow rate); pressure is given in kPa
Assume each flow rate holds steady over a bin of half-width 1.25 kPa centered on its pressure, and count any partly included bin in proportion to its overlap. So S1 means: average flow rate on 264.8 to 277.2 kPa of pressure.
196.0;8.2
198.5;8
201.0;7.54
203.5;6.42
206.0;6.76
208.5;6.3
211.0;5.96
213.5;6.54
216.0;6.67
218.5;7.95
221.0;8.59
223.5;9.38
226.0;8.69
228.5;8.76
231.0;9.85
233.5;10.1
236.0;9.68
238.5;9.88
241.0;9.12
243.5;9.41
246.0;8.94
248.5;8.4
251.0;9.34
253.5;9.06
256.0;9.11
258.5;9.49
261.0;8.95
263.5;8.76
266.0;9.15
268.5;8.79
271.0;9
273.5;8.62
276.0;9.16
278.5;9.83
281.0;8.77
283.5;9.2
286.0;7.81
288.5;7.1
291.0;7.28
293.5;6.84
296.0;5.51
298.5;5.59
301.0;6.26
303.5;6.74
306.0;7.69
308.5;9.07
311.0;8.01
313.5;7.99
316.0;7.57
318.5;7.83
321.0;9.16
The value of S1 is 8.94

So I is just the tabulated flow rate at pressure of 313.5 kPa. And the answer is 7.99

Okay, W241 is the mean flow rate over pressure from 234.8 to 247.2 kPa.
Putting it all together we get 9.41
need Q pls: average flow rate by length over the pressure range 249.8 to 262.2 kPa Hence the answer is 9.19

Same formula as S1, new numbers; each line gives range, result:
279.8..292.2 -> 8.03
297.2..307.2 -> 6.56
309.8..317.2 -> 7.86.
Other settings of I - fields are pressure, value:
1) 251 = 9.34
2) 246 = 8.94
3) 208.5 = 6.3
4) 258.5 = 9.49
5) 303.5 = 6.74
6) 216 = 6.67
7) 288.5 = 7.1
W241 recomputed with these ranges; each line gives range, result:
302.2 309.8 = 7.82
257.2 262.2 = 9.22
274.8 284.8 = 9.23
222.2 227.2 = 9.03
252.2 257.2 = 9.09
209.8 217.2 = 6.39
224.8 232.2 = 9.1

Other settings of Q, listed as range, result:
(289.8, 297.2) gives 6.55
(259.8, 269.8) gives 8.91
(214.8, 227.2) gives 8.26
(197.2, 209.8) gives 7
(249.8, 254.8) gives 9.2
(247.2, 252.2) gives 8.87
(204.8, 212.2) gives 6.34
